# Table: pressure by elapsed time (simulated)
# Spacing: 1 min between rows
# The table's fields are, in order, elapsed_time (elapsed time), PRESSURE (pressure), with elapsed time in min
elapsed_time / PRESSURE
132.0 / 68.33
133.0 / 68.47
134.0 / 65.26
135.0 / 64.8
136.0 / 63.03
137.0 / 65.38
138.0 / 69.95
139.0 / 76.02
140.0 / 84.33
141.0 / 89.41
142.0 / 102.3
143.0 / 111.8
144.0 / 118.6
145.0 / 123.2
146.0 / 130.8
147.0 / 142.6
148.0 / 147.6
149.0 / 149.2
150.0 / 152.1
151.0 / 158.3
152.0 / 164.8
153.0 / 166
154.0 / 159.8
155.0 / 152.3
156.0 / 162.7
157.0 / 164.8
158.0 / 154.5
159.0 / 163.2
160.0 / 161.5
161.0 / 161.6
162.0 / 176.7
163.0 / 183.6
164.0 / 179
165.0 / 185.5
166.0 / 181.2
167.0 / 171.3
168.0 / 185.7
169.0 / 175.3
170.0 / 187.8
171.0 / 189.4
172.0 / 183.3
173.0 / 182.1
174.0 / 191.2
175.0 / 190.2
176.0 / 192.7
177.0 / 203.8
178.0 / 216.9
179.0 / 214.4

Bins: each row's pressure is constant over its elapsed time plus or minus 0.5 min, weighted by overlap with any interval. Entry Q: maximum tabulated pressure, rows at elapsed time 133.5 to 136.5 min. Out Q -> 65.26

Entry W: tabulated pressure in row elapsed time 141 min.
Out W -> 89.41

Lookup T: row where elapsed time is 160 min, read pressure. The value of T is 161.5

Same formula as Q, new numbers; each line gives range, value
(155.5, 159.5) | 164.8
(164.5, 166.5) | 185.5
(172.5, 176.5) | 192.7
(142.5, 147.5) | 142.6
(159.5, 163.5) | 183.6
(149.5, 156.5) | 166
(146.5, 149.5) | 149.2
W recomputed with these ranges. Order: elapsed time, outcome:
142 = 102.3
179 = 214.4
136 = 63.03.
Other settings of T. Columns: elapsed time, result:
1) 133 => 68.47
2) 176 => 192.7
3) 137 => 65.38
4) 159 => 163.2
